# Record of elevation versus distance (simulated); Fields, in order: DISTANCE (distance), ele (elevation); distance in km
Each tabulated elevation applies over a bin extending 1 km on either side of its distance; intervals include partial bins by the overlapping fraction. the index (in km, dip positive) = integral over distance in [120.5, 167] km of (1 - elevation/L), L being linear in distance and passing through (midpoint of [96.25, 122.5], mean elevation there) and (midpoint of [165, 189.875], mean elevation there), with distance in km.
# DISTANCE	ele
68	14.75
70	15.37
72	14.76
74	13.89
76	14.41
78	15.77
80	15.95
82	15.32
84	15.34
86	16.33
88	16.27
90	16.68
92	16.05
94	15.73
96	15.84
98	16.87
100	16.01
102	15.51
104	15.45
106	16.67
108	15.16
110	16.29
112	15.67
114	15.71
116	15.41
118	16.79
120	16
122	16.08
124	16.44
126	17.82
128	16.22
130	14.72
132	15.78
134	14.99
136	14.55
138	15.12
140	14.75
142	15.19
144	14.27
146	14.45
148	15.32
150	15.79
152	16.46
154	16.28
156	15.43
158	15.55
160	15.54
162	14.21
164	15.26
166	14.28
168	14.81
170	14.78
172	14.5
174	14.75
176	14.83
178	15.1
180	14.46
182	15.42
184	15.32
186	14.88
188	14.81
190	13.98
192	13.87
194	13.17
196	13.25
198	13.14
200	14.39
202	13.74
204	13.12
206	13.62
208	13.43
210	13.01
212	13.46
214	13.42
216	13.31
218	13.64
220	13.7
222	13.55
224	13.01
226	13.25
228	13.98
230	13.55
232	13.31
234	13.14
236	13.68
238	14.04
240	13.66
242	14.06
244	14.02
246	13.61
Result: -0.1 km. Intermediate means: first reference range 16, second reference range 14.8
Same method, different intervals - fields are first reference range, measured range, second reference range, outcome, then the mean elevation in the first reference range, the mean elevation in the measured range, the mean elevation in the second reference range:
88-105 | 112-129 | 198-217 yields -0.9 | 16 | 16.3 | 13.5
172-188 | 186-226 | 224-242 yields 1.9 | 14.9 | 13.6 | 13.6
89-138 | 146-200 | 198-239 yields -0.9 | 15.9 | 14.8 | 13.5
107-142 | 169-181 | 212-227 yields -0.2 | 15.7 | 14.7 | 13.4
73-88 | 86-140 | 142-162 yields -1.9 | 15.4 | 15.9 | 15.4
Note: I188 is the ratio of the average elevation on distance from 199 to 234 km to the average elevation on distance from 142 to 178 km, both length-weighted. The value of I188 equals 0.89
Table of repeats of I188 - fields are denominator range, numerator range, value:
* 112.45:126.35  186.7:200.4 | 0.85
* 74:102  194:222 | 0.85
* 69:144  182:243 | 0.87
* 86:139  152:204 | 0.92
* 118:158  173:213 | 0.90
